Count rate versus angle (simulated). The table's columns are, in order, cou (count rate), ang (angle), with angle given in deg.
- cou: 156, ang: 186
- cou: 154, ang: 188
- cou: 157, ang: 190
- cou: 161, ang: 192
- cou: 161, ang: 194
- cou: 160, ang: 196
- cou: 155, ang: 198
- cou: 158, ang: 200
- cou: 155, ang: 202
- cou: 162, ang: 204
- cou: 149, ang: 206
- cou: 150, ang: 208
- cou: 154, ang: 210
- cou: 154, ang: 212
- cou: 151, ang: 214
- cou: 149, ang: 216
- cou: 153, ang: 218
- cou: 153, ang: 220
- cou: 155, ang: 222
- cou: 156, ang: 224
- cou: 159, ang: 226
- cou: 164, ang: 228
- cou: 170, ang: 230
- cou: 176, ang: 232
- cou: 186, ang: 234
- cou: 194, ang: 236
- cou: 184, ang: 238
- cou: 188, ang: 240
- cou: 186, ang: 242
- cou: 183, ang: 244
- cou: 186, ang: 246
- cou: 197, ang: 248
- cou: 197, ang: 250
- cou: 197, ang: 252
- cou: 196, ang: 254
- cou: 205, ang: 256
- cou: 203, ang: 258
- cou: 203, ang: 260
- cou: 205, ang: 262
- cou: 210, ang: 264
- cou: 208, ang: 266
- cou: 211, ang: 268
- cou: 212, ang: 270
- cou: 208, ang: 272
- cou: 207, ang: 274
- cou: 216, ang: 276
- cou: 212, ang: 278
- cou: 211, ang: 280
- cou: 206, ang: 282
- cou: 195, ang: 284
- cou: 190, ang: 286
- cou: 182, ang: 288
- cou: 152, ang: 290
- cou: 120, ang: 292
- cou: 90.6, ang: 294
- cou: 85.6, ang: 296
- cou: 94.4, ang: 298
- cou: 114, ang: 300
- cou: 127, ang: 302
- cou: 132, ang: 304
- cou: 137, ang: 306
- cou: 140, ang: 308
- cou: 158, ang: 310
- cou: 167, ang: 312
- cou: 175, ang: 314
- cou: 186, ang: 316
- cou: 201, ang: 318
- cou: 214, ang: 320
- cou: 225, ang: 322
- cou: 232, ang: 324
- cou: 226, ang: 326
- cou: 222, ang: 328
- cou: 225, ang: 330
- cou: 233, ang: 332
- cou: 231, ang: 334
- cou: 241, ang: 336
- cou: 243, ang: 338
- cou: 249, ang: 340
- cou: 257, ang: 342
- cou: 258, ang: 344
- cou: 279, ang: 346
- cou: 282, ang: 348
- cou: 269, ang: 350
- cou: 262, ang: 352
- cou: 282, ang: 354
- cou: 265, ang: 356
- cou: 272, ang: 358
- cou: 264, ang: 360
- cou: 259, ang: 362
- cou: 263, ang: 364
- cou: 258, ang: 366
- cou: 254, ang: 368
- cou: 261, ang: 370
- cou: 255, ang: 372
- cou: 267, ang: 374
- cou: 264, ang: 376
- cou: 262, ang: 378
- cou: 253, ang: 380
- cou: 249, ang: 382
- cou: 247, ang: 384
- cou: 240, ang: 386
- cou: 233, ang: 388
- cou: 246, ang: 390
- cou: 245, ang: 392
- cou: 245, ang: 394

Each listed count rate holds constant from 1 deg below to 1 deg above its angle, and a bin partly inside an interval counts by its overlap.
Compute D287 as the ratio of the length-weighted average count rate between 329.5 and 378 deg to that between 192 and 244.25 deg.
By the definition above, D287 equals 1.58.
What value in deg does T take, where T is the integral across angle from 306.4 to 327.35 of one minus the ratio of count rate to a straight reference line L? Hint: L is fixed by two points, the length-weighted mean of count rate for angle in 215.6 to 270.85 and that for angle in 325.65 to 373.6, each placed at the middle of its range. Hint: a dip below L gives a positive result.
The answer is 3.84 deg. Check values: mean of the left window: 186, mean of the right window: 255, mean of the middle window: 191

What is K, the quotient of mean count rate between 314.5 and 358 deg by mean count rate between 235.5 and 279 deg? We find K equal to 1.21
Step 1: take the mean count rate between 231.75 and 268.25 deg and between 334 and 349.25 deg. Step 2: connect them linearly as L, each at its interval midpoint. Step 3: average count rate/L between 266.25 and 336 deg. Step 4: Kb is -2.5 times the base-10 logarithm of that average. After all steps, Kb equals 0.25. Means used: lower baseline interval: 196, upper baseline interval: 257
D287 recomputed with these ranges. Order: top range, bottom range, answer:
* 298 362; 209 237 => 1.34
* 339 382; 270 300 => 1.56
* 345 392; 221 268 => 1.38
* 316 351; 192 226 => 1.54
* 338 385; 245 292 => 1.32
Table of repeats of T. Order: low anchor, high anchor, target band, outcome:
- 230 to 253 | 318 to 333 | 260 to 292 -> 0.47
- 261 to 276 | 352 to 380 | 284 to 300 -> 6.34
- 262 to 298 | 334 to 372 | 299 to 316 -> 5.28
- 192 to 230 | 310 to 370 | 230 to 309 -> 5.49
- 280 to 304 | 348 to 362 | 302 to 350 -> 0.19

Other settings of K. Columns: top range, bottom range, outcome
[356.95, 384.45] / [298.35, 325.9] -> 1.53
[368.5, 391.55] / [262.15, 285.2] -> 1.21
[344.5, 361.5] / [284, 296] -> 1.86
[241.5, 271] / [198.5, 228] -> 1.30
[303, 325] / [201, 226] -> 1.16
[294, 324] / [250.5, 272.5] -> 0.75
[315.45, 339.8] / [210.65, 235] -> 1.40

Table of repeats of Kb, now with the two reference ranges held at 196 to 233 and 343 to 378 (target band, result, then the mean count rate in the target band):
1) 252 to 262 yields -0.07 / 202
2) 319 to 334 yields 0.07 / 226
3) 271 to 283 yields -0.04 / 210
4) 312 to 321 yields 0.22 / 191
